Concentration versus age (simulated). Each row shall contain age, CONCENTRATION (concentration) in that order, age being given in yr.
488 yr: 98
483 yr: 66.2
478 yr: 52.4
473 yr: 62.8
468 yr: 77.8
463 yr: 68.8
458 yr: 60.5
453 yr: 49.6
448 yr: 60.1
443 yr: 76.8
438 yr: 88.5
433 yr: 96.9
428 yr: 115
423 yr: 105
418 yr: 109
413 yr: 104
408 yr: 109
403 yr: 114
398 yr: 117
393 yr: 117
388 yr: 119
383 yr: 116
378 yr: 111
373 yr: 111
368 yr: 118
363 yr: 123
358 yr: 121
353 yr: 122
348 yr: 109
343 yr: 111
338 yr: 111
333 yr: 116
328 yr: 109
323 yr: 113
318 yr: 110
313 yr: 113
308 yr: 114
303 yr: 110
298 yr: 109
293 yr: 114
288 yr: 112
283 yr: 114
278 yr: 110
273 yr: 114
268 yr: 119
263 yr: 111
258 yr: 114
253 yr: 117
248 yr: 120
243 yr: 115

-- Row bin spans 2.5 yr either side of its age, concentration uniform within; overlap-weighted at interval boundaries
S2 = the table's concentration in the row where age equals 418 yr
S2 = 109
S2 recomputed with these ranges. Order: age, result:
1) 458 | 60.5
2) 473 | 62.8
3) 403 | 114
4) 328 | 109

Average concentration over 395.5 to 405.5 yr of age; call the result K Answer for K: 116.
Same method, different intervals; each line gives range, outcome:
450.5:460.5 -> 55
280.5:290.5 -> 113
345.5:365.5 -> 119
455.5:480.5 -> 64.5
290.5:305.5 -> 111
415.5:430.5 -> 110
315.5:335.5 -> 112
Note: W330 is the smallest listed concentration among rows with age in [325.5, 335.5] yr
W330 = 109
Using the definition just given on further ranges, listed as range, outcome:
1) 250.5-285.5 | 110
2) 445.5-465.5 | 49.6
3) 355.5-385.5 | 111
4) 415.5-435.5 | 96.9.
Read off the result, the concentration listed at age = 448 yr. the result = 60.1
